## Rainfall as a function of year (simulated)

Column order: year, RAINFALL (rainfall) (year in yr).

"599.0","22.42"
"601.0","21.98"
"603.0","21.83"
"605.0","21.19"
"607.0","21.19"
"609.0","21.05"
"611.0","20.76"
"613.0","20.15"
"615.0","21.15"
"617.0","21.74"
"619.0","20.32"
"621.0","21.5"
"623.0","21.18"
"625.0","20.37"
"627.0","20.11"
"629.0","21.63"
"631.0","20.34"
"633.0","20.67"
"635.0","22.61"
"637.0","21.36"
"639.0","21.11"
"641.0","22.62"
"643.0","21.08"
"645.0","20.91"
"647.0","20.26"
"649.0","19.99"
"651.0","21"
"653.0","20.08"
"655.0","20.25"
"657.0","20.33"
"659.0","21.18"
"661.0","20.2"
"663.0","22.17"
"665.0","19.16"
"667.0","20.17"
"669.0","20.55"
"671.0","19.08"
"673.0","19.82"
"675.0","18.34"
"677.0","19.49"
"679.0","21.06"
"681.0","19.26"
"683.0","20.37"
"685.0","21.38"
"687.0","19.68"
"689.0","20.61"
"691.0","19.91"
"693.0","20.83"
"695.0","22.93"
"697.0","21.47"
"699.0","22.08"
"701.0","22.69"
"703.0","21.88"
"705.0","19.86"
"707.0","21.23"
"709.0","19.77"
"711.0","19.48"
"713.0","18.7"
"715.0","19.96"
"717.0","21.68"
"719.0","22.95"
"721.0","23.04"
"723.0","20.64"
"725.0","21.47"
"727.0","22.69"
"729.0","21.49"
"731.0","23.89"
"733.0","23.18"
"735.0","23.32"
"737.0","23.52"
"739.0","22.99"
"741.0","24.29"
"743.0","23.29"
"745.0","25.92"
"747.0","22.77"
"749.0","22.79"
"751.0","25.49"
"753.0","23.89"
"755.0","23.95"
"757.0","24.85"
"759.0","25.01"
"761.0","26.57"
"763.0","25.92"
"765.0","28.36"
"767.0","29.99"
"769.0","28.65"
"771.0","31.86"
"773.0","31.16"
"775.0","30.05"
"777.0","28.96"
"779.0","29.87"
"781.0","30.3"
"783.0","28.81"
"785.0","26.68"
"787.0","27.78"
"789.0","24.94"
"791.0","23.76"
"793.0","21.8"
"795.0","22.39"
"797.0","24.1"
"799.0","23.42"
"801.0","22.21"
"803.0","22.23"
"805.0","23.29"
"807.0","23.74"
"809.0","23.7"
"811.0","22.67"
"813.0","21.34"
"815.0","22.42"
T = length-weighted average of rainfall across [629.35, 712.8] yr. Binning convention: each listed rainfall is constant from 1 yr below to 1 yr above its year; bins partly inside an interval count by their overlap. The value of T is 20.7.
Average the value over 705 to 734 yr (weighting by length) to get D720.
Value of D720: 21.4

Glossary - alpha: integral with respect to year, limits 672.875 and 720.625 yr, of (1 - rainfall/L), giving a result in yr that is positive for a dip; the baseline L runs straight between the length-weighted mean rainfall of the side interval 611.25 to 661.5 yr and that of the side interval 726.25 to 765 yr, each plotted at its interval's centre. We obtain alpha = 4.2 yr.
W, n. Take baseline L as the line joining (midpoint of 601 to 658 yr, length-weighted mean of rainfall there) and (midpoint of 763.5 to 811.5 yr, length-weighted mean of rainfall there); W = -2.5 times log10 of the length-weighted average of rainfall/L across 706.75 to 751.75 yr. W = 0.09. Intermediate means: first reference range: 21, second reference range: 26.3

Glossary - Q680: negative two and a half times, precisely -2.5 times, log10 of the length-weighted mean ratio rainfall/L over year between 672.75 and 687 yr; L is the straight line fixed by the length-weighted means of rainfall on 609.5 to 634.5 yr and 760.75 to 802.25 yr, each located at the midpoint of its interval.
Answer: 0.16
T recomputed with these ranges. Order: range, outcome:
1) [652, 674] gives 20.3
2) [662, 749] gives 21.4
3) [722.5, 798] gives 25.5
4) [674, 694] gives 20.1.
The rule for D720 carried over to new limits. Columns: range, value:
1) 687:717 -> 20.8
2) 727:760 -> 23.8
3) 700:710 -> 21.1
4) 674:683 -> 19.6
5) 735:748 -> 23.8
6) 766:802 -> 27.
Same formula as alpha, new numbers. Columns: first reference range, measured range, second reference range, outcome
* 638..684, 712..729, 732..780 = 1.83 yr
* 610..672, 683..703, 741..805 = 1.37 yr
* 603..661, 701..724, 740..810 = 2.68 yr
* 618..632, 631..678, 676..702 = 0.68 yr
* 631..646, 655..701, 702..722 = 1.32 yr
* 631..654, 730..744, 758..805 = 0.77 yr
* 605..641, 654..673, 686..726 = 0.67 yr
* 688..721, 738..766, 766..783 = 2.51 yr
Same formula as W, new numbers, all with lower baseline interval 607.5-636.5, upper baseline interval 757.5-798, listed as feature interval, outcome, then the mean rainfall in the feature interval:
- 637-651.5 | 0.044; 21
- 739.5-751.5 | 0.088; 24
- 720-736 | 0.129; 22.5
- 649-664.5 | 0.088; 20.6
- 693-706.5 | 0.114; 21.7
